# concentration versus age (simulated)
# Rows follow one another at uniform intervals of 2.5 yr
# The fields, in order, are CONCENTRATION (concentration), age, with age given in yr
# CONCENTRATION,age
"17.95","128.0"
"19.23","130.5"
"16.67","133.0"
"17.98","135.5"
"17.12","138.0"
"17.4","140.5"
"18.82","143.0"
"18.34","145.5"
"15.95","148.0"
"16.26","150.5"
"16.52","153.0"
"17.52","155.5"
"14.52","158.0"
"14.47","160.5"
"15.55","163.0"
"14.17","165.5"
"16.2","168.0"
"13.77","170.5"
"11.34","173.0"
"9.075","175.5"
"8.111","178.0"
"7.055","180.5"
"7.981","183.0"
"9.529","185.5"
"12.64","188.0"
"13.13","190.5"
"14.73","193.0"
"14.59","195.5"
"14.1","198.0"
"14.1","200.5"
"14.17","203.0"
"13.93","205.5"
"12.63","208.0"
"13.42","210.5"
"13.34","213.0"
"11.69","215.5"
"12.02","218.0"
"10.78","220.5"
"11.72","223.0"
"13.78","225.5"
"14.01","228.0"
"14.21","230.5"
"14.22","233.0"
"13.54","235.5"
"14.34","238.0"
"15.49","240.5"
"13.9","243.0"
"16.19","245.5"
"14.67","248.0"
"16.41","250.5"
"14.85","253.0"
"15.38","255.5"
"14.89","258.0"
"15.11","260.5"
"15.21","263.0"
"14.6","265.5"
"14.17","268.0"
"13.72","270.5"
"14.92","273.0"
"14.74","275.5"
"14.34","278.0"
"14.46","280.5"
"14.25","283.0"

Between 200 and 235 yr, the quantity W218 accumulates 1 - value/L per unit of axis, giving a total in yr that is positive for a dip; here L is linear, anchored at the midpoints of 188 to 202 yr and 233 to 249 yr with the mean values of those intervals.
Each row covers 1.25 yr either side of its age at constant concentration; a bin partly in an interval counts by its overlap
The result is 2.9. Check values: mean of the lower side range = 14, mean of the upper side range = 14.7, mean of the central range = 13.1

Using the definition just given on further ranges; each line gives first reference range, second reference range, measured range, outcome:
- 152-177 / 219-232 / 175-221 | 5.0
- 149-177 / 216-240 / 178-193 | 4.0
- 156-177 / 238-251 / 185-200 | 0.9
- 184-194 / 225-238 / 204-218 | 0.3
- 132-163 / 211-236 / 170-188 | 6.6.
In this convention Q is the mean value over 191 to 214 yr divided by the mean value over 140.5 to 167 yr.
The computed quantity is 0.85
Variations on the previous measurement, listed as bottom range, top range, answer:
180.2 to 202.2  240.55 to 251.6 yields 1.25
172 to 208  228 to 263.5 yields 1.26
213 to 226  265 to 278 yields 1.20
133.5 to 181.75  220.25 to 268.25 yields 0.98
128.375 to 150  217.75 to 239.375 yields 0.75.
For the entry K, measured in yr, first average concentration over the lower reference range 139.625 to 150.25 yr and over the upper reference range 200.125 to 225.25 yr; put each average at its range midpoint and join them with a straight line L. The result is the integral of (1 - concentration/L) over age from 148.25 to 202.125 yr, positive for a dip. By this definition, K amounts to 7.8 yr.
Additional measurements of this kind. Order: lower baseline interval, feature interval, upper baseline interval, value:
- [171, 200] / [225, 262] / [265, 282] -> -3.9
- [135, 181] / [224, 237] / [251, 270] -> 0.8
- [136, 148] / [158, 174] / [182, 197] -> 0.7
